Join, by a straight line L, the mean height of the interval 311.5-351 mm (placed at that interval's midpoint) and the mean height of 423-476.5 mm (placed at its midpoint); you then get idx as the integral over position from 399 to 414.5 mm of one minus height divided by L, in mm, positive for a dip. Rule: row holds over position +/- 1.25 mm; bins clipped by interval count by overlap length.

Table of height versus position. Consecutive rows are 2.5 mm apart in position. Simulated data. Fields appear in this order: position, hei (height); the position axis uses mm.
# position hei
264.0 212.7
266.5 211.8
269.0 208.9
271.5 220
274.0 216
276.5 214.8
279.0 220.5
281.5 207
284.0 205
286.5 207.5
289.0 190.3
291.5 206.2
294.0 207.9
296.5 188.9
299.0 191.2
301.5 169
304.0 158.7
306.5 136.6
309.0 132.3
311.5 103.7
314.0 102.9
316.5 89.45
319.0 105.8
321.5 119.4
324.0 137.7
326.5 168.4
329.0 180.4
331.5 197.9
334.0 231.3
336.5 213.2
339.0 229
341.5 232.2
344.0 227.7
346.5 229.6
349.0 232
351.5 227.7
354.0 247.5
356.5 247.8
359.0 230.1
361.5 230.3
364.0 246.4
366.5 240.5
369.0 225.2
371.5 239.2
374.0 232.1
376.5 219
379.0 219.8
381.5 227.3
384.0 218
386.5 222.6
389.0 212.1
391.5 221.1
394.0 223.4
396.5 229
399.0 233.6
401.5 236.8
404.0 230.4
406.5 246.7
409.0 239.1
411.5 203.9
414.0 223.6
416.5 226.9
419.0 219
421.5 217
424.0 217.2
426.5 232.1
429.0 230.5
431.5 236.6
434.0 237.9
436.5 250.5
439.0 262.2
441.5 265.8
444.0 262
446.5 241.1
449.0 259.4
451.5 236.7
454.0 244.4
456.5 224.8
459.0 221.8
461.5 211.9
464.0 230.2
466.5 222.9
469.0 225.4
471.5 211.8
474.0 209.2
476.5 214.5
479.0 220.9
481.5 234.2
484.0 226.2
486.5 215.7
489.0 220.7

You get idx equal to -1.2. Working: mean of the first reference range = 178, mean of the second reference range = 235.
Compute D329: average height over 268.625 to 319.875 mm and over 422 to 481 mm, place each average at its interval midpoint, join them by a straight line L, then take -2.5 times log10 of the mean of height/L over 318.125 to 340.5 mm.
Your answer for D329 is 0.07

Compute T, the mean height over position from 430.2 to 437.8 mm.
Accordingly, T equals 242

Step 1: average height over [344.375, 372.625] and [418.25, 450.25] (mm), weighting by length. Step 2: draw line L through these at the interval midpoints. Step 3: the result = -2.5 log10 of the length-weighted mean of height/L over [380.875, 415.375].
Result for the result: 0.06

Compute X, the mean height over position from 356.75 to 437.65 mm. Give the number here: 229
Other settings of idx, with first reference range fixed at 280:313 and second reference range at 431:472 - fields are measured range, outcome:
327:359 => -4.57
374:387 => -0.74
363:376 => -1.87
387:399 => -0.41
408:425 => 0.29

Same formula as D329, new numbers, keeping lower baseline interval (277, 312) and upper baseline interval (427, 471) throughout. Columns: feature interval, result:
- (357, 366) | -0.15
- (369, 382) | -0.08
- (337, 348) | -0.14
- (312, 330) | 0.45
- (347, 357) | -0.17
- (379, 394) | -0.02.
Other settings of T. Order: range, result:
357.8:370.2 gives 235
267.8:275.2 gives 215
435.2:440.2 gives 256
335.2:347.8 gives 226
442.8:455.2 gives 249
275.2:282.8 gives 214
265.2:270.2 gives 210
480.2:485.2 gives 230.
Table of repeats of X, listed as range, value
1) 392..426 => 227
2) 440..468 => 238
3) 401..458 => 237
